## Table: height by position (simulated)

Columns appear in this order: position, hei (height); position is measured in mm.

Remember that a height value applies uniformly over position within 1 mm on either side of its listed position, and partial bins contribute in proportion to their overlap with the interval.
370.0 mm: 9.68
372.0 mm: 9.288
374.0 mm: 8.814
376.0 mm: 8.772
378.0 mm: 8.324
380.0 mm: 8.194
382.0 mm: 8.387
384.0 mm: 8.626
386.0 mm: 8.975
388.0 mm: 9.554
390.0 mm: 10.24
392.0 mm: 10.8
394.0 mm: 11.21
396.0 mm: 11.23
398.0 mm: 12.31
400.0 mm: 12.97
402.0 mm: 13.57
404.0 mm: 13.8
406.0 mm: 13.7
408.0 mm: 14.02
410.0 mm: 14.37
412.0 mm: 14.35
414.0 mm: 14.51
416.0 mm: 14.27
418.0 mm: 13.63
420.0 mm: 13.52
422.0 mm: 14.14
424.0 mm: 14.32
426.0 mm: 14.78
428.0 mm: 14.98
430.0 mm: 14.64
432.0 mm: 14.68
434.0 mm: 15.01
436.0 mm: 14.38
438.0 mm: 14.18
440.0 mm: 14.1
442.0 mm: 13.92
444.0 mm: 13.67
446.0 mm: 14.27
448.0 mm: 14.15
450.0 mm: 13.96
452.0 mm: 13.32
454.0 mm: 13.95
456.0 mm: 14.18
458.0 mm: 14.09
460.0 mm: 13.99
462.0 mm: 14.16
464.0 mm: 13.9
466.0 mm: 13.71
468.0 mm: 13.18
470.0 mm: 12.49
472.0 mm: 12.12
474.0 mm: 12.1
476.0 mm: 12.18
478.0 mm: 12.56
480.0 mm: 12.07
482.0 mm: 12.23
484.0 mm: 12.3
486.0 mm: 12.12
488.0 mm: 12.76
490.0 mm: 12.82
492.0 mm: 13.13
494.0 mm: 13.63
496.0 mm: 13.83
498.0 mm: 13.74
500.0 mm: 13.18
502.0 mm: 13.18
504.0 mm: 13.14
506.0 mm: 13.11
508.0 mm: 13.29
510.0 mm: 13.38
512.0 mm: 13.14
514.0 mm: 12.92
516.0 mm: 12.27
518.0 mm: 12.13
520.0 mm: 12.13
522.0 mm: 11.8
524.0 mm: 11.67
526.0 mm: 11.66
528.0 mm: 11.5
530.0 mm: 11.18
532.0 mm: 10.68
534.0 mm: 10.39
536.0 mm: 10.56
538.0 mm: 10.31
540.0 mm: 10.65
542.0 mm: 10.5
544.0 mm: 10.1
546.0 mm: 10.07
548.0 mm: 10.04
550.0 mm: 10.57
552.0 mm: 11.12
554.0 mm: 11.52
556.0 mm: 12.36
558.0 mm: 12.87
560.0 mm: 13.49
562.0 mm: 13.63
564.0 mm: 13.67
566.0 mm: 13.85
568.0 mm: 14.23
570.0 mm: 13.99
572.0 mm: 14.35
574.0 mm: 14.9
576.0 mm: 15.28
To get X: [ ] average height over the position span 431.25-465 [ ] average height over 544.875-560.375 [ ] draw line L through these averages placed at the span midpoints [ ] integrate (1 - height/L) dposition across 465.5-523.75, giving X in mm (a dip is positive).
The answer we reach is 0.61 mm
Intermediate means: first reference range 14.1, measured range 12.8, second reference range 11.4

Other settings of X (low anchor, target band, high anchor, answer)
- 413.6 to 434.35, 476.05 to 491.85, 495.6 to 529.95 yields 0.9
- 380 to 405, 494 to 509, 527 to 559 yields -3.4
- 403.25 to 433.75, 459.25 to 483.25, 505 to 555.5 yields 0.2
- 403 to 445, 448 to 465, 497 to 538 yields -0.5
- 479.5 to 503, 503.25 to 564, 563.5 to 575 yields 8.2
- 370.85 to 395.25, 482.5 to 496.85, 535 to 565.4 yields -3.0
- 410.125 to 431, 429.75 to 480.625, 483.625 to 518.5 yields 0.4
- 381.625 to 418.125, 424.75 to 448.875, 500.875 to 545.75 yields -4.7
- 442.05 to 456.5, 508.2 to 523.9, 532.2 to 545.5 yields -1.7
